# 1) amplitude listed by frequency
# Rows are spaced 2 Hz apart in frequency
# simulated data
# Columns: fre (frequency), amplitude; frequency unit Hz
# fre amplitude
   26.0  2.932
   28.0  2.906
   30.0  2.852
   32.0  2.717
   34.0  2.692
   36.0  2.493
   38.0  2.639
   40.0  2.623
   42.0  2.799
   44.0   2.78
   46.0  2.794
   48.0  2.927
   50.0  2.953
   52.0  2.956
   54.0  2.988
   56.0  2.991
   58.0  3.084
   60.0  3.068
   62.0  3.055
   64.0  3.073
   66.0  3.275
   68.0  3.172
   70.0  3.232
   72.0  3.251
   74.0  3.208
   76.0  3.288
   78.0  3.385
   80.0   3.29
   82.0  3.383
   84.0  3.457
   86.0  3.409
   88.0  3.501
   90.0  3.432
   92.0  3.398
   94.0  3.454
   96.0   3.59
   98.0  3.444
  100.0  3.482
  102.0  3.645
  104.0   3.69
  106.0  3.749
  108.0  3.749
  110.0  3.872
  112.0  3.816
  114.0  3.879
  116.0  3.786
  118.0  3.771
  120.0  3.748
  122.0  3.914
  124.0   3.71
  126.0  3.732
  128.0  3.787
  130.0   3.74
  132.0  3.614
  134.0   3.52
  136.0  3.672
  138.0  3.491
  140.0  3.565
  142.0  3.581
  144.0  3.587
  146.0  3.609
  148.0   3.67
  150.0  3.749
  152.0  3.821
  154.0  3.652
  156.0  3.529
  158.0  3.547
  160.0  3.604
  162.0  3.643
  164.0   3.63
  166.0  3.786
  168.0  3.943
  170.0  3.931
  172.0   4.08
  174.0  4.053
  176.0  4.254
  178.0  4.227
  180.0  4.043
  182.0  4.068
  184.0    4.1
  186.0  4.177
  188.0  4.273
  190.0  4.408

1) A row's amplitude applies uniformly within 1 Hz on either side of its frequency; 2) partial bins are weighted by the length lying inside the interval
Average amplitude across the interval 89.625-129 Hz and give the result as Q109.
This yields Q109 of 3.69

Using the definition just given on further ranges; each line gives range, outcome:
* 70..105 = 3.42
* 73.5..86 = 3.35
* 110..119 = 3.82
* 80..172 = 3.65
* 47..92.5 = 3.21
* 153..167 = 3.63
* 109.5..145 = 3.71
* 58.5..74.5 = 3.16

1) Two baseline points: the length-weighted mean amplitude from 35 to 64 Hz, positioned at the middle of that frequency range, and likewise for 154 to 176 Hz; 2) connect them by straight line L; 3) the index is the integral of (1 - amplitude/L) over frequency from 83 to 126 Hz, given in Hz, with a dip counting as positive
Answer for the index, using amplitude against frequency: -4.3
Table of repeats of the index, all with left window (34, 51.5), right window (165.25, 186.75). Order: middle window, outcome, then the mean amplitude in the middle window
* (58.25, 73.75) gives -0.9 Hz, 3.16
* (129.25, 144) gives 0.3 Hz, 3.59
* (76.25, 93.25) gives -1.3 Hz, 3.4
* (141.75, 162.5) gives 1.0 Hz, 3.64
